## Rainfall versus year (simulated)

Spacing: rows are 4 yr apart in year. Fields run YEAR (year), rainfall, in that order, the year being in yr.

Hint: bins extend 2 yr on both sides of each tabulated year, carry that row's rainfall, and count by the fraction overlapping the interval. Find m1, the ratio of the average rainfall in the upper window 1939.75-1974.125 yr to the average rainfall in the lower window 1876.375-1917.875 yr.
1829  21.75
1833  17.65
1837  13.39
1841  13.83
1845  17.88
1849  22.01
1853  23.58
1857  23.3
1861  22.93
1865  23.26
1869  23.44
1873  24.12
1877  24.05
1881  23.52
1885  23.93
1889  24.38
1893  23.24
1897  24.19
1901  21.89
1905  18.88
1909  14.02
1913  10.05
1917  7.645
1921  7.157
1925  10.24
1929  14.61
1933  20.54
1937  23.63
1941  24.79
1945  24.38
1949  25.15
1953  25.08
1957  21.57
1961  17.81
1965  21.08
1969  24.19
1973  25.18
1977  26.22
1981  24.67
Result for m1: 1.2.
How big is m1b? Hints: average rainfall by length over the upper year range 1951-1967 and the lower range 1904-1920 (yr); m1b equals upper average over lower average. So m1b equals 1.8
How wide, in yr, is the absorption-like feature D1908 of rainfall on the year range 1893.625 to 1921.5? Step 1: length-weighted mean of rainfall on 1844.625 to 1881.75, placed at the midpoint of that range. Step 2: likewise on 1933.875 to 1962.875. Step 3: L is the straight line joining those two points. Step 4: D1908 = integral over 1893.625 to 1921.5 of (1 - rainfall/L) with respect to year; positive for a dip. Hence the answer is 8.9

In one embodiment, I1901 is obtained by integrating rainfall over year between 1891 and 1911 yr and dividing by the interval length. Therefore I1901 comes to 20.4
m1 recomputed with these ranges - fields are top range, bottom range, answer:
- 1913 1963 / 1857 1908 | 0.79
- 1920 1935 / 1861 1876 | 0.57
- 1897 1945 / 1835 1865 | 0.83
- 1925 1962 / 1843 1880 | 0.94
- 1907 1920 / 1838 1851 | 0.59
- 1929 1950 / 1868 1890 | 0.95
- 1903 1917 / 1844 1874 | 0.59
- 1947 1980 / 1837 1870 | 1.12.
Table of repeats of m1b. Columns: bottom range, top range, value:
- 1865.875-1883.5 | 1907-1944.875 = 0.64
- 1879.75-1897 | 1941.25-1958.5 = 1.02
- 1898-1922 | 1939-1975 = 1.66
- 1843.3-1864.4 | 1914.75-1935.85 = 0.57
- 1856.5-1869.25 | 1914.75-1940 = 0.62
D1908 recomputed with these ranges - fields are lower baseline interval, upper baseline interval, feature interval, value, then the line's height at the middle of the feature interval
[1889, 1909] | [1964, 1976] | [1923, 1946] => 3.30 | 22.7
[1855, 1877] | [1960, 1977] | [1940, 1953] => -1.06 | 22.9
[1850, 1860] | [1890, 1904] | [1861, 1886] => -0.60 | 23.1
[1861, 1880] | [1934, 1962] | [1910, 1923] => 8.16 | 23.4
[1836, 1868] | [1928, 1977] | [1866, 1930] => 8.03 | 21.4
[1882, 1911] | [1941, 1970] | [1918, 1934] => 7.13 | 22.2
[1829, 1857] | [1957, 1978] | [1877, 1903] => -4.39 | 20.2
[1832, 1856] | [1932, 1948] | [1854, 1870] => -3.28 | 19.3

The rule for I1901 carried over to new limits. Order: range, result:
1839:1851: 17.9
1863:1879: 23.7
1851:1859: 23.4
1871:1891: 24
